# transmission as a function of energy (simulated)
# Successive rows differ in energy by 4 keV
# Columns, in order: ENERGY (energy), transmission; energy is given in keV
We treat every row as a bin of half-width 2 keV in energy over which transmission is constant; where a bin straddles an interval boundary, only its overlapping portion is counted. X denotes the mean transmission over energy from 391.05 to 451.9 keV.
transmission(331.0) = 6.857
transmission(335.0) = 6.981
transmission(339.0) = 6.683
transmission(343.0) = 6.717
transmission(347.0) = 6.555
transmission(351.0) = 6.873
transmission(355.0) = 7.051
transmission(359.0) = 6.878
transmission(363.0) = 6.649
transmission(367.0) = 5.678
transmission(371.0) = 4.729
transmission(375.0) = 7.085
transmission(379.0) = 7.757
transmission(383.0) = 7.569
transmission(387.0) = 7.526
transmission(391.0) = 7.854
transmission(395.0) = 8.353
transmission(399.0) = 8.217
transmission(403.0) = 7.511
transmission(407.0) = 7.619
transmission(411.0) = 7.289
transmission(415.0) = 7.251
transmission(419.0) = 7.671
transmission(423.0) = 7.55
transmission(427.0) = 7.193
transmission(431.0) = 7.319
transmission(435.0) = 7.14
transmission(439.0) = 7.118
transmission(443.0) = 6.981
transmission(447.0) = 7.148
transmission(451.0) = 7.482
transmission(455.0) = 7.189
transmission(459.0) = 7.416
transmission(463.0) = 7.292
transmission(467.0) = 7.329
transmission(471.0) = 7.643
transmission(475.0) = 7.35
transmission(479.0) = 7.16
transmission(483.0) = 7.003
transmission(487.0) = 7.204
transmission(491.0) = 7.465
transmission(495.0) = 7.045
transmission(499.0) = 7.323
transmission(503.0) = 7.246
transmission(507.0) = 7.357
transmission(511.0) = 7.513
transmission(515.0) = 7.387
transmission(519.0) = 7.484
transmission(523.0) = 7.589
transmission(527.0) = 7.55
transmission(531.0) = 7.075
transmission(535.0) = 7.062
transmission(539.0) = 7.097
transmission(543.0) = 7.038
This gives 7.47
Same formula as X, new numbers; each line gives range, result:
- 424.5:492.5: 7.26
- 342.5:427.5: 7.17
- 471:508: 7.26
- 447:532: 7.34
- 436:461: 7.22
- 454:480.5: 7.35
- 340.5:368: 6.66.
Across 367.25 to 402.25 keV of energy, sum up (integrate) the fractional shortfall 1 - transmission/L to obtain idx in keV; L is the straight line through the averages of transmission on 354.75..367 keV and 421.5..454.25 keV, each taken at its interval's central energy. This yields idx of -2.4 keV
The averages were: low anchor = 6.64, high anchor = 7.23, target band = 7.31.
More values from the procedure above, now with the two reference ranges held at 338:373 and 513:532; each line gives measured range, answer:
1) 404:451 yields -3.1 keV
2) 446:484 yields -1.2 keV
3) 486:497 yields 0.0 keV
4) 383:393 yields -1.6 keV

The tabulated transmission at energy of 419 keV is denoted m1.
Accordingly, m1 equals 7.671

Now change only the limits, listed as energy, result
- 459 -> 7.416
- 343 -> 6.717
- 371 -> 4.729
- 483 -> 7.003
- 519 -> 7.484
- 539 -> 7.097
